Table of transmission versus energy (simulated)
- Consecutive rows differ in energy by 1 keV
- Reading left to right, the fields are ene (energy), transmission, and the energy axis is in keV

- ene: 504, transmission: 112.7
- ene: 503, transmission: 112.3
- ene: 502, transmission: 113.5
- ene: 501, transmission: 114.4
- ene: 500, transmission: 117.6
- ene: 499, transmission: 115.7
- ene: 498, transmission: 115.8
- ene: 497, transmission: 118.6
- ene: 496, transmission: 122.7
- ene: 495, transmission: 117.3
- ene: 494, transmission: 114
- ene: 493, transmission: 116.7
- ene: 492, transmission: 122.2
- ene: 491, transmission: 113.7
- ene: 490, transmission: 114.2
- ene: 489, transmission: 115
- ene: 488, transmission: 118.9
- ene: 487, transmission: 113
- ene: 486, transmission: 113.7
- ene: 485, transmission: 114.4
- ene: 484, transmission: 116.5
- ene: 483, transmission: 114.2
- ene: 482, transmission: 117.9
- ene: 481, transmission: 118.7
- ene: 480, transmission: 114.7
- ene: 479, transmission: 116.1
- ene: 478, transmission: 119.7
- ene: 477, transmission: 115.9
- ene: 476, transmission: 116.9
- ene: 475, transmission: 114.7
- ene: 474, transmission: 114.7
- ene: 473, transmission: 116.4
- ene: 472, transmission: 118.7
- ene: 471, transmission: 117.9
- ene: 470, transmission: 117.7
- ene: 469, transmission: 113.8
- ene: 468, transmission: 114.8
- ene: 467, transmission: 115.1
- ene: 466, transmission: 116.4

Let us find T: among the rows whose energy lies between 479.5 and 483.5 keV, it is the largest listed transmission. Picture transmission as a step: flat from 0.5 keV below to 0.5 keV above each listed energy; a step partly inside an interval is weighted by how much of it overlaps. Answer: 118.7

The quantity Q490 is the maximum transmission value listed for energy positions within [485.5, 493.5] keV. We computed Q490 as 122.2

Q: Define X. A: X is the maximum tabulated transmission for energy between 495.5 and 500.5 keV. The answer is 122.7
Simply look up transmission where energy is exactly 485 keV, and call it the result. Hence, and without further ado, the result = 114.4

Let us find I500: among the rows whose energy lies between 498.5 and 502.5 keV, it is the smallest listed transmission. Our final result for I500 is 113.5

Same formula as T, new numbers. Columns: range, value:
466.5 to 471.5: 117.9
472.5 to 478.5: 119.7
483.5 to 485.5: 116.5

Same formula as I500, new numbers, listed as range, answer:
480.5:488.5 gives 113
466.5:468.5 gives 114.8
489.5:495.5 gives 113.7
